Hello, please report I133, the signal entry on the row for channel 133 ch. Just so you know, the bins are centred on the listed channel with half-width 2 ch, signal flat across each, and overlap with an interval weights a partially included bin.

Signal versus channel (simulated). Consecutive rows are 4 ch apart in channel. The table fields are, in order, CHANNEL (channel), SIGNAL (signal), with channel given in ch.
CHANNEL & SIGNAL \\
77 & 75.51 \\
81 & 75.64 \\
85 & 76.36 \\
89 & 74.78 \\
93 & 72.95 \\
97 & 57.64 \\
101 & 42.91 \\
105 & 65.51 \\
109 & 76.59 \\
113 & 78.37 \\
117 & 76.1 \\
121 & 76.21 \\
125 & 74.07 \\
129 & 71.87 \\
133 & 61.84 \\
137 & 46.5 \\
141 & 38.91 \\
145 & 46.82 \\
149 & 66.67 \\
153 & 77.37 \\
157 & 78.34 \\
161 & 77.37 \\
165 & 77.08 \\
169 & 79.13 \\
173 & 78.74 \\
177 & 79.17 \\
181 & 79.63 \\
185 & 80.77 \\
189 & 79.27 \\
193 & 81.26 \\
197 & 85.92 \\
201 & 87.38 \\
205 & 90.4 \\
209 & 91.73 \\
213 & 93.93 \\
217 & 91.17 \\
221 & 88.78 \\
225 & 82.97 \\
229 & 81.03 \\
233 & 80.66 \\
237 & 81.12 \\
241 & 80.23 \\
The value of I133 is 61.84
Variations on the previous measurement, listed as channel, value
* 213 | 93.93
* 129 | 71.87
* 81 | 75.64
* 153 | 77.37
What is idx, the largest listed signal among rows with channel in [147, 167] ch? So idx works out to 78.34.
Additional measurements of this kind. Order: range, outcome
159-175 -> 79.13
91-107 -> 72.95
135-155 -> 77.37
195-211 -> 91.73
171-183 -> 79.63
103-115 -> 78.37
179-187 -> 80.77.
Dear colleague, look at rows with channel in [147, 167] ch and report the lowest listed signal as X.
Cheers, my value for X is 66.67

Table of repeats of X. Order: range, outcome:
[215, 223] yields 88.78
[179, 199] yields 79.27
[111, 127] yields 74.07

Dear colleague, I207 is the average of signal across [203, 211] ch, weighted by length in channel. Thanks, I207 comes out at 91.1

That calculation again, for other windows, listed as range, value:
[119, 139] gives 66.1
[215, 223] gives 90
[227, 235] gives 80.8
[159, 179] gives 78.3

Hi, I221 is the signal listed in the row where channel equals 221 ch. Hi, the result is 88.78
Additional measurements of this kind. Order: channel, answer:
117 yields 76.1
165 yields 77.08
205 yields 90.4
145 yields 46.82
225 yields 82.97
